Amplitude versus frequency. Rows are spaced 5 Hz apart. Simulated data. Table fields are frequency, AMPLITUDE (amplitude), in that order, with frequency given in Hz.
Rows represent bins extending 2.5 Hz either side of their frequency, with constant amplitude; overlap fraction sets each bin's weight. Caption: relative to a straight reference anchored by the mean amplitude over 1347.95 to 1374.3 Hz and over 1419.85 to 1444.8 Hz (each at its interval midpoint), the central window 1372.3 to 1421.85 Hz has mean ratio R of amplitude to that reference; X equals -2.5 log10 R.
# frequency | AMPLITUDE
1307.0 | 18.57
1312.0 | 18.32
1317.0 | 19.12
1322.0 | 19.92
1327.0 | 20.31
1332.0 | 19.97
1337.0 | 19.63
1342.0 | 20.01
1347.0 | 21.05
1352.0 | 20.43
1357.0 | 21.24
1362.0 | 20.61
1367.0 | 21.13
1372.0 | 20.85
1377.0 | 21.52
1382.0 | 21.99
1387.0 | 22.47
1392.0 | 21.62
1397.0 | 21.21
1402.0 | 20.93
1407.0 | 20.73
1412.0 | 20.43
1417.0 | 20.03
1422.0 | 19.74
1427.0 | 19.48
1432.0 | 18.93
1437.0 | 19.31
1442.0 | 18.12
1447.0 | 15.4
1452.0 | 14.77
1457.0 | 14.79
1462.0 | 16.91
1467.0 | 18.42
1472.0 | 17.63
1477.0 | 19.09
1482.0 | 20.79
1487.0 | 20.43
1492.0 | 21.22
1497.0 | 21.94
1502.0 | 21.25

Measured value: -0.06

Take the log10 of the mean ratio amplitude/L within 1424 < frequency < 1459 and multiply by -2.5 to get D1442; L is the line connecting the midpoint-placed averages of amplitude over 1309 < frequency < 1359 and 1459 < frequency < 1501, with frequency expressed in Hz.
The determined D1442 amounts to 0.14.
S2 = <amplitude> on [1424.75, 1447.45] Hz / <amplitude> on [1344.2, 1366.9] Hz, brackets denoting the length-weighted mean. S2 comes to 0.9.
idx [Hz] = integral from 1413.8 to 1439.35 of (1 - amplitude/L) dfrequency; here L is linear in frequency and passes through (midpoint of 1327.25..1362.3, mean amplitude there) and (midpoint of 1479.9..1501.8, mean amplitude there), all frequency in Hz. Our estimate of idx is 1.6 Hz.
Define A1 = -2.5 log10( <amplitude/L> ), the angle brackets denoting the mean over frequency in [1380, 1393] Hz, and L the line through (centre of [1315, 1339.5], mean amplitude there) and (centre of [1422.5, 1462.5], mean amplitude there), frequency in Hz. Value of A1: -0.19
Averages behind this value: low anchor 19.8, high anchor 17.4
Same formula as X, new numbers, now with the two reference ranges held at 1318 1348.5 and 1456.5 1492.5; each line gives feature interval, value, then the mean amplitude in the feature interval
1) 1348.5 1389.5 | -0.082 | 21.3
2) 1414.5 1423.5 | -0.036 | 19.9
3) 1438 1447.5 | 0.094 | 17.4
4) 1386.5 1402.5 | -0.108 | 21.5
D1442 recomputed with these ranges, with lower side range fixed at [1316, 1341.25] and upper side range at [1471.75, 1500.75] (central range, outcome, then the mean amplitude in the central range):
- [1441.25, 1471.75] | 0.23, 16.4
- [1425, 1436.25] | 0.06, 19.2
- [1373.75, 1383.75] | -0.09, 21.7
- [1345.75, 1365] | -0.05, 20.8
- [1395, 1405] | -0.05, 21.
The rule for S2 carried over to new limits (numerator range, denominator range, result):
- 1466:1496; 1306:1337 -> 1.02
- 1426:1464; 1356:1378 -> 0.81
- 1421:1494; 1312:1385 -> 0.89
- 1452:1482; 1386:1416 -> 0.83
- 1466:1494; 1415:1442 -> 1.01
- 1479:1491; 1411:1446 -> 1.07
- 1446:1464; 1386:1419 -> 0.73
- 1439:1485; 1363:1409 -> 0.81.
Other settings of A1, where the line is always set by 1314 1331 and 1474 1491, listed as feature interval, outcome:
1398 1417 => -0.037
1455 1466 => 0.230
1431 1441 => 0.057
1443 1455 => 0.283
